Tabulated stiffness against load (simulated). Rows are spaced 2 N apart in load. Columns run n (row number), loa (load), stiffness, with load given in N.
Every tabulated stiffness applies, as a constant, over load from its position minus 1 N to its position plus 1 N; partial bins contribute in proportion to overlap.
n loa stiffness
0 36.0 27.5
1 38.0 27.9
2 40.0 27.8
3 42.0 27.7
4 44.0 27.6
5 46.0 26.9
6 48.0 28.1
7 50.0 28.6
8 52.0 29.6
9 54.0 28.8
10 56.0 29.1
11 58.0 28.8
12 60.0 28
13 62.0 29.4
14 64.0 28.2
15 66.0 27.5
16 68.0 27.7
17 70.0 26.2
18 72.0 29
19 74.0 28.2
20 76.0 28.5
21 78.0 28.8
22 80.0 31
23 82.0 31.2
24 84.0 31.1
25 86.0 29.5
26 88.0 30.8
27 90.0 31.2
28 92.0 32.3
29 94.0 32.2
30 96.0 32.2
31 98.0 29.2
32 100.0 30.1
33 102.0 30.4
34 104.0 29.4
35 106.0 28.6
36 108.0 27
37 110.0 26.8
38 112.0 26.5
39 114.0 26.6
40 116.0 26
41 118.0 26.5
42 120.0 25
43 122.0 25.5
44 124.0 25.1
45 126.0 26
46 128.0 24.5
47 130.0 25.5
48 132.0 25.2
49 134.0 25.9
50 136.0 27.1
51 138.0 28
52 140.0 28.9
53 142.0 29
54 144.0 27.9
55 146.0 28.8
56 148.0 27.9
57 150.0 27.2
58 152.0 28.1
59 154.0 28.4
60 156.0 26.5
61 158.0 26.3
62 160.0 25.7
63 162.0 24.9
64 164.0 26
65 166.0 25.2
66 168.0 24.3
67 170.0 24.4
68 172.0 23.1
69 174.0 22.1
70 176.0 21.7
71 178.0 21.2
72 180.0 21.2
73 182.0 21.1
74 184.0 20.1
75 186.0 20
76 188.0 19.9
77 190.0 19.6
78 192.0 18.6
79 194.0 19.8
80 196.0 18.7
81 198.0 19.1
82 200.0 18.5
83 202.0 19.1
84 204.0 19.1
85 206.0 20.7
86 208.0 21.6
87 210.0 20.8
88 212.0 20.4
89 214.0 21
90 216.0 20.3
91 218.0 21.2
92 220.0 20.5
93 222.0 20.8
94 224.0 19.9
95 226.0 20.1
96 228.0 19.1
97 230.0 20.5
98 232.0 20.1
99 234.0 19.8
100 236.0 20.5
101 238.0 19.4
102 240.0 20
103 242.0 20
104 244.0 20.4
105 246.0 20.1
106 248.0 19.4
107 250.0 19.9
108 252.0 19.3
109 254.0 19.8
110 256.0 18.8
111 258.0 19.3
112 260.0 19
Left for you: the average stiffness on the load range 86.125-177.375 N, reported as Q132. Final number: 27.1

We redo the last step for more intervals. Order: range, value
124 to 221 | 23.4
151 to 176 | 25.3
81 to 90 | 30.7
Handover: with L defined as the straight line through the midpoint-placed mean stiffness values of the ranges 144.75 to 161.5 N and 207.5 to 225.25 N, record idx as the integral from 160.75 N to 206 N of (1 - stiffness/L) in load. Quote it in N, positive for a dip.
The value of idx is 5.5 N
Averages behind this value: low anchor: 27.3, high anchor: 20.7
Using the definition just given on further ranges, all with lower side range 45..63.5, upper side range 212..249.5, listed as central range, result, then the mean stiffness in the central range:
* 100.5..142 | -2.35 N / 26.8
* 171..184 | 0.63 N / 21.6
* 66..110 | -4.37 N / 29.6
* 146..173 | -2.89 N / 26.1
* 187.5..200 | 1.56 N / 19.2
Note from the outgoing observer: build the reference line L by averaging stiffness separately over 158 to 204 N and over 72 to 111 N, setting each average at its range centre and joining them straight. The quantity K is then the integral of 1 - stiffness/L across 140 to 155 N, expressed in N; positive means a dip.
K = -2.1 N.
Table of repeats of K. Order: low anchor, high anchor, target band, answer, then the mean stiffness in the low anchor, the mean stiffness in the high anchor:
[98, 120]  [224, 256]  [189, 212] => 2.7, 27.7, 19.9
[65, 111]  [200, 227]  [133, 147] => -1.2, 29.5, 20.4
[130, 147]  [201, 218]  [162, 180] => 0.6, 27.5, 20.4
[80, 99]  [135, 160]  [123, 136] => 1.5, 31.1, 27.8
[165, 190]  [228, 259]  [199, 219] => 0.6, 21.9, 19.8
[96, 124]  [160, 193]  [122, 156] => -2.5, 27.6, 22.2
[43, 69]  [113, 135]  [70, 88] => -1.4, 28.3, 25.6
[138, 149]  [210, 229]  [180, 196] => 2.6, 28.5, 20.4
